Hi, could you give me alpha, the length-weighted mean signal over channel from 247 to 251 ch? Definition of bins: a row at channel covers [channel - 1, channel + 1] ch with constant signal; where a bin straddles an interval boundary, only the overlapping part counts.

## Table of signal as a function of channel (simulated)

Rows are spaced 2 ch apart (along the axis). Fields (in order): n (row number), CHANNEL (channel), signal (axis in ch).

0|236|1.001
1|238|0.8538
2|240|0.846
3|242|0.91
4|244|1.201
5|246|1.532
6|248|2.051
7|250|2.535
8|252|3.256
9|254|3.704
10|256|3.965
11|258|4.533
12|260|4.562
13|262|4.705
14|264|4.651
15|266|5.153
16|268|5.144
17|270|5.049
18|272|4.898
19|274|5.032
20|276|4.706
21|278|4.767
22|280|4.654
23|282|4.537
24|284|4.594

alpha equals 2.29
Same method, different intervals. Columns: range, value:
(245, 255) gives 2.62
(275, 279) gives 4.74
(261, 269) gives 4.91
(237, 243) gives 0.87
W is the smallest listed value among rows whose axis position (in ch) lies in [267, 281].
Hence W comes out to 4.654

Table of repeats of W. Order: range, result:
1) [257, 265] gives 4.533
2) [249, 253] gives 2.535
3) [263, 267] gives 4.651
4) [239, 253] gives 0.846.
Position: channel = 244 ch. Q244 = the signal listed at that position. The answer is 1.201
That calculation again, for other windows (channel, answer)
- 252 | 3.256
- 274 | 5.032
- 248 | 2.051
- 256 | 3.965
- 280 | 4.654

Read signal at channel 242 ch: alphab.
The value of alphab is 0.91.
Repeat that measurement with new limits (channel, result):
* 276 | 4.706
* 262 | 4.705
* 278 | 4.767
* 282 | 4.537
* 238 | 0.8538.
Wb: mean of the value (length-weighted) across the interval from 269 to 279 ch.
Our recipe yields 4.89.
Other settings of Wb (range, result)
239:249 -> 1.31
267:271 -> 5.1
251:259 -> 3.86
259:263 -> 4.63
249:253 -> 2.9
